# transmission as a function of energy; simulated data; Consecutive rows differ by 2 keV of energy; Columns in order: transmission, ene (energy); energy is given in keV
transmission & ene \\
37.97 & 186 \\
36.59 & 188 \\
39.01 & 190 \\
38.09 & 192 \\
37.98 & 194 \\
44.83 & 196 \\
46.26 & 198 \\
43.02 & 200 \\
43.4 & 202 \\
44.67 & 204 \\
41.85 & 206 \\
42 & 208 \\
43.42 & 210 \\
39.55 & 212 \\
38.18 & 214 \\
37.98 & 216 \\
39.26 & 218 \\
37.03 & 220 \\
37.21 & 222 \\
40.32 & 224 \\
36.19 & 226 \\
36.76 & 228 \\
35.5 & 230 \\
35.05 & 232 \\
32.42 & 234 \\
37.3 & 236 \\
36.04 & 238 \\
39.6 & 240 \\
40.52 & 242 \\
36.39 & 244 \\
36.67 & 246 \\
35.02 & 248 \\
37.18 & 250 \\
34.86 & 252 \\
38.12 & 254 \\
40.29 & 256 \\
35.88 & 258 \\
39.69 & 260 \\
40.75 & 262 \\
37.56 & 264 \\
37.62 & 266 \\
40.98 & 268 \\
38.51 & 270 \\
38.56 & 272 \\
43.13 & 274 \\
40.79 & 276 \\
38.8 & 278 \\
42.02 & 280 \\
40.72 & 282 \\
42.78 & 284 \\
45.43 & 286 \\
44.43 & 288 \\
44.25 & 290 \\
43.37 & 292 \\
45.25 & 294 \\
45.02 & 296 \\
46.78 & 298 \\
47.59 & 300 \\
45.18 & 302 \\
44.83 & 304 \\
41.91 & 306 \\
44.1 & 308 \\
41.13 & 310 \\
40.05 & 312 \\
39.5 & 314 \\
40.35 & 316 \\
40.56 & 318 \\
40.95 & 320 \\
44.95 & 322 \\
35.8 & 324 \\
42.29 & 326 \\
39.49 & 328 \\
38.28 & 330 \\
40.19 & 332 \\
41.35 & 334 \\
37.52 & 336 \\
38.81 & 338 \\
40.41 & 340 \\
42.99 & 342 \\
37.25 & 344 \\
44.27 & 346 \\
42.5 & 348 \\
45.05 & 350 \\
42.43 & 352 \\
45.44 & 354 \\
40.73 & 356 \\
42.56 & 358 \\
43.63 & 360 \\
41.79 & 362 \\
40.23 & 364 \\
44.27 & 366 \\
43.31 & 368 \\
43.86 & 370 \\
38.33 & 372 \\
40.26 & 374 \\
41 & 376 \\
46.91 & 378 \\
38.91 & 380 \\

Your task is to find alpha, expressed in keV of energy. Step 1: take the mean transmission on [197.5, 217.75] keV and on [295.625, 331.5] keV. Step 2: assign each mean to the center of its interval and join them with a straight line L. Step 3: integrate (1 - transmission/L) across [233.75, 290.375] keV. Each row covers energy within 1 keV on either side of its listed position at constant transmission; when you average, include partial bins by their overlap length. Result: 3.70 keV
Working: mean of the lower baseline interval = 41.8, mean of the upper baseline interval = 42.1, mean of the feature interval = 39.2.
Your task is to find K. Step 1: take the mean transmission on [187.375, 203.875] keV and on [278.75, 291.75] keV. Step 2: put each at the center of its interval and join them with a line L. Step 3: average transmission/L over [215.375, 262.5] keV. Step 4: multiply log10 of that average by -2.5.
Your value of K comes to 0.14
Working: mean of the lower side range 41.4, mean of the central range 37.3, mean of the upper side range 43.2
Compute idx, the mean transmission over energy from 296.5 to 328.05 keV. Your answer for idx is 42.3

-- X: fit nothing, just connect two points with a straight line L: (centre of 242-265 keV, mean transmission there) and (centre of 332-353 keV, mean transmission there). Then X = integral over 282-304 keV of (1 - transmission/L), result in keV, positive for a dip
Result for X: -3.1 keV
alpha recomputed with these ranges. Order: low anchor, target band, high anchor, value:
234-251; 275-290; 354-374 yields -1.4 keV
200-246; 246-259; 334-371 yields 0.9 keV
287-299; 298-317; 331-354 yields 0.4 keV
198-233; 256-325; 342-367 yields -0.8 keV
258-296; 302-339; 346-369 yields 1.2 keV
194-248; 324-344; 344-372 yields 1.1 keV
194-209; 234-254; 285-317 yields 3.0 keV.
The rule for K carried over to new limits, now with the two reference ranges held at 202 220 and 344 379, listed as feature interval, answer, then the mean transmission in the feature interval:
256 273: 0.072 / 38.8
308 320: 0.035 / 40.7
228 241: 0.142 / 36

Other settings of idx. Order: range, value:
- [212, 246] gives 37.3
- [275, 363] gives 42.1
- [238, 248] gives 37.7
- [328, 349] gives 40.3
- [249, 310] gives 41.5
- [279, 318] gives 43.3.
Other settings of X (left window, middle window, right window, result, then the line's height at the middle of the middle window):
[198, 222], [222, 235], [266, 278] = 1.5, 40.7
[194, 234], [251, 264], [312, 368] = 0.7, 40.4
